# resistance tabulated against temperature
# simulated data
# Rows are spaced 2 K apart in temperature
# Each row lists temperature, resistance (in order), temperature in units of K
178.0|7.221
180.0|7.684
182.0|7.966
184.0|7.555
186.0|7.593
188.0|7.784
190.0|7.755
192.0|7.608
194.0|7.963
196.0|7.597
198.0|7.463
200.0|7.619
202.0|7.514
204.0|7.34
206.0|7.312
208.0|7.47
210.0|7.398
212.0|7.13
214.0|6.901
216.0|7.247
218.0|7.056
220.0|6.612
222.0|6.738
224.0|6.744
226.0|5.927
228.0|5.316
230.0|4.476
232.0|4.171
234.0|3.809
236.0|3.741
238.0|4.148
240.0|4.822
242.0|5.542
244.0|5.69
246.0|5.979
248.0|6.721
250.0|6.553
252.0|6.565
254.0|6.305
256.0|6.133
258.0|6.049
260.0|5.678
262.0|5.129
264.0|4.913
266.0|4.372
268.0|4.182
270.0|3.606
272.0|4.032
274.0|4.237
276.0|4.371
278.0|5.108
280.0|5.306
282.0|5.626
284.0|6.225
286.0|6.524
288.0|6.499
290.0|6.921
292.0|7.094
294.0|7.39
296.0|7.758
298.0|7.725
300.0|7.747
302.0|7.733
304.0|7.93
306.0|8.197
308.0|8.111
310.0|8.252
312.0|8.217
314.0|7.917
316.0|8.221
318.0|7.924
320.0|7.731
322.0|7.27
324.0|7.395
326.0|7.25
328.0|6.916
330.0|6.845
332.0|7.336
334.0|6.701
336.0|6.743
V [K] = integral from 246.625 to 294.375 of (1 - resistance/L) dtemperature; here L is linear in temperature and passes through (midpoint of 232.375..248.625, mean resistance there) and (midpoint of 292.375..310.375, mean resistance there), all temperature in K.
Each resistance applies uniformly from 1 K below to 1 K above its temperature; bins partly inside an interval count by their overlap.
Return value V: 5.3 K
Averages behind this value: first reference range 4.98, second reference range 7.83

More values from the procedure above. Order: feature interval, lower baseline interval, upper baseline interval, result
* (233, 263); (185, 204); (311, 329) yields 8.3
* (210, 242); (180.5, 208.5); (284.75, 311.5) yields 7.9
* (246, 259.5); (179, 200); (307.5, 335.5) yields 2.3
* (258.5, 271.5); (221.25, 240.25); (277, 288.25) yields 2.0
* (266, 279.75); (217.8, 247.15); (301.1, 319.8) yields 4.9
